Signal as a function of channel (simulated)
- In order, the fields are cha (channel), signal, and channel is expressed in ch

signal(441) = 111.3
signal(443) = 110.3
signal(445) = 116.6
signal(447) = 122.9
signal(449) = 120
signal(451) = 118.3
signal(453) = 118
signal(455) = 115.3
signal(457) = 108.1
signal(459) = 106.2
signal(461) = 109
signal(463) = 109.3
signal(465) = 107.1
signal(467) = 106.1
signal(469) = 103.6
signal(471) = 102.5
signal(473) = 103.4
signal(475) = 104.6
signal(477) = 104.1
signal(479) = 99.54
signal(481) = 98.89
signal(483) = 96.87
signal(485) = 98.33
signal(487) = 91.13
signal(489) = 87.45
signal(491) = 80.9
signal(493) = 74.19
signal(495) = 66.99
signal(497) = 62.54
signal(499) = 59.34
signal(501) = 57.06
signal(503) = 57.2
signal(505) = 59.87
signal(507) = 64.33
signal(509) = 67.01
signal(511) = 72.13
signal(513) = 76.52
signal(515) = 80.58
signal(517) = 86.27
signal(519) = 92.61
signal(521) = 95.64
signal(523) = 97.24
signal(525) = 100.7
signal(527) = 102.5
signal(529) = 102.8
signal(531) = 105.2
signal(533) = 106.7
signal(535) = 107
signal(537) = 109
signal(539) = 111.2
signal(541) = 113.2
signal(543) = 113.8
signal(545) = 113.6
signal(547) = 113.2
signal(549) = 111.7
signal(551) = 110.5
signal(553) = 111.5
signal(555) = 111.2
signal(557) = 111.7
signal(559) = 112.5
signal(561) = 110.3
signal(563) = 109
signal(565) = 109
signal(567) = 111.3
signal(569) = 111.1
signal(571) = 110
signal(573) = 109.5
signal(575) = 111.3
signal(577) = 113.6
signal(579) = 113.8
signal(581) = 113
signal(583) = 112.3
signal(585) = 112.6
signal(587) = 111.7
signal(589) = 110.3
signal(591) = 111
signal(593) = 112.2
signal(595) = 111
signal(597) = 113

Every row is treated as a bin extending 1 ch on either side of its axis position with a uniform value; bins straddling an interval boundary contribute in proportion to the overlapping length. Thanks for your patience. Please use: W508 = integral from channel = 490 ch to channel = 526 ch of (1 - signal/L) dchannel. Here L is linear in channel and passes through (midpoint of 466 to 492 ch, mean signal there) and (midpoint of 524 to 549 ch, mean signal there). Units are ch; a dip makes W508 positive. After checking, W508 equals 9.9 ch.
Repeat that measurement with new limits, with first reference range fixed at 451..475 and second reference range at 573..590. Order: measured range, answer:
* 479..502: 6.08 ch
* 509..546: 4.04 ch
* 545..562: -0.07 ch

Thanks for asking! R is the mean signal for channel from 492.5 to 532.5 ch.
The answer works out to 79.4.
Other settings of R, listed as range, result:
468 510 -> 82.8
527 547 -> 109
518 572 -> 108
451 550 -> 94.7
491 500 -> 67.4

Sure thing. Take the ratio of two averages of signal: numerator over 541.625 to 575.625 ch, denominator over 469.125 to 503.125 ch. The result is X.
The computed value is 1.3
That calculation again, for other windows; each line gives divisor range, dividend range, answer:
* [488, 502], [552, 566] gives 1.59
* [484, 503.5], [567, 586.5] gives 1.51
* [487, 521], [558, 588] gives 1.53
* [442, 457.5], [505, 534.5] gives 0.76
